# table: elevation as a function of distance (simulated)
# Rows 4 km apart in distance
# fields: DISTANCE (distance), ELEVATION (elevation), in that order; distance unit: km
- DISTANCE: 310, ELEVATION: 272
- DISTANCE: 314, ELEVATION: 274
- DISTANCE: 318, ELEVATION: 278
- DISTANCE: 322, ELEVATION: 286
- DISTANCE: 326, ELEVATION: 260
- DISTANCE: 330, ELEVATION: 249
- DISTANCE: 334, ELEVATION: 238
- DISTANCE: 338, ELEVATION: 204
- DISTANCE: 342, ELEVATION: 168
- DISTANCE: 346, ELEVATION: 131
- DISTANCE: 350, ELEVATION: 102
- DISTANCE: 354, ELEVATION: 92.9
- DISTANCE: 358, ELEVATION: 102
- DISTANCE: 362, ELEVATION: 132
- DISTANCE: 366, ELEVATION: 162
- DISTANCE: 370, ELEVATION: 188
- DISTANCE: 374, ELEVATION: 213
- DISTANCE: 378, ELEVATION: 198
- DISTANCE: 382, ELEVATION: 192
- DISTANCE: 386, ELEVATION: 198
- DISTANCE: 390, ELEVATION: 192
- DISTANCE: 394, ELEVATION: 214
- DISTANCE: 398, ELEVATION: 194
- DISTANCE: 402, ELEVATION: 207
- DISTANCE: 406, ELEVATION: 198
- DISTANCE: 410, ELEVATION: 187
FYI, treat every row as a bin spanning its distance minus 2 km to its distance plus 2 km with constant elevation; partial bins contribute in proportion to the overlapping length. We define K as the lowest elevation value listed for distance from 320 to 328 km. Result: 260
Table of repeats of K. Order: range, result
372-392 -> 192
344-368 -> 92.9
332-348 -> 131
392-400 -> 194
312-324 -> 274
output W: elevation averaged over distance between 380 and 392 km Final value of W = 194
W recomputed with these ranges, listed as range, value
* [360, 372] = 161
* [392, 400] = 204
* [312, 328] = 274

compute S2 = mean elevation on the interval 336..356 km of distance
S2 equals 140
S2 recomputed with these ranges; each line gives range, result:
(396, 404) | 200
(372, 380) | 206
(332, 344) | 203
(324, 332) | 254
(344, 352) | 116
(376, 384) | 195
